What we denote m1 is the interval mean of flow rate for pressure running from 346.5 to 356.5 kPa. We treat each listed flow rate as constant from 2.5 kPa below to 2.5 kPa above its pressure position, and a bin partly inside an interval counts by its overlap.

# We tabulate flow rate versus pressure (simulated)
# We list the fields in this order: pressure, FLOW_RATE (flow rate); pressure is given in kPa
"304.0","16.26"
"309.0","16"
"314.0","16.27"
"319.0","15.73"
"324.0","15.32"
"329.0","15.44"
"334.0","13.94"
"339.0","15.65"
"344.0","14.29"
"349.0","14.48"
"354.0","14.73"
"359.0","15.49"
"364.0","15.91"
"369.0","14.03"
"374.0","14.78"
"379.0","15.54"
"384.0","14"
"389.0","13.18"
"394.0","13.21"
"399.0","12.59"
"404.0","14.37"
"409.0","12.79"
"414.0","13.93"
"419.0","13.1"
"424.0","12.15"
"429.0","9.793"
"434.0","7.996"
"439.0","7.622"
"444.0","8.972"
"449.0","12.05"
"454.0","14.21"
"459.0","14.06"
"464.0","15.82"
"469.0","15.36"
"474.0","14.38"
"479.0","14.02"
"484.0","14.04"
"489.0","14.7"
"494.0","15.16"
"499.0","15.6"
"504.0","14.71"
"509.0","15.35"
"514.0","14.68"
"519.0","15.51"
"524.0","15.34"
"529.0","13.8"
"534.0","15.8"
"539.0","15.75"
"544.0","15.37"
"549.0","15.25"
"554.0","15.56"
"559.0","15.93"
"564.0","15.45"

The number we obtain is 14.6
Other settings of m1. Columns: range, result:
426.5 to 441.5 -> 8.47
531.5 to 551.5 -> 15.5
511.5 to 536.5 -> 15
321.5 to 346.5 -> 14.9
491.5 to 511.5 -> 15.2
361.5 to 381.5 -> 15.1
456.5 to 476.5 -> 14.9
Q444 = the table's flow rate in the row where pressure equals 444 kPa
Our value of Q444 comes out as 8.972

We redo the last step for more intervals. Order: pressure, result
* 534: 15.8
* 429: 9.793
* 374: 14.78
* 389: 13.18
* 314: 16.27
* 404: 14.37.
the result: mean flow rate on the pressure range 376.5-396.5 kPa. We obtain 14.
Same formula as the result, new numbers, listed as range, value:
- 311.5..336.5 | 15.3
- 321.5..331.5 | 15.4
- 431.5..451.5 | 9.16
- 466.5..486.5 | 14.4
